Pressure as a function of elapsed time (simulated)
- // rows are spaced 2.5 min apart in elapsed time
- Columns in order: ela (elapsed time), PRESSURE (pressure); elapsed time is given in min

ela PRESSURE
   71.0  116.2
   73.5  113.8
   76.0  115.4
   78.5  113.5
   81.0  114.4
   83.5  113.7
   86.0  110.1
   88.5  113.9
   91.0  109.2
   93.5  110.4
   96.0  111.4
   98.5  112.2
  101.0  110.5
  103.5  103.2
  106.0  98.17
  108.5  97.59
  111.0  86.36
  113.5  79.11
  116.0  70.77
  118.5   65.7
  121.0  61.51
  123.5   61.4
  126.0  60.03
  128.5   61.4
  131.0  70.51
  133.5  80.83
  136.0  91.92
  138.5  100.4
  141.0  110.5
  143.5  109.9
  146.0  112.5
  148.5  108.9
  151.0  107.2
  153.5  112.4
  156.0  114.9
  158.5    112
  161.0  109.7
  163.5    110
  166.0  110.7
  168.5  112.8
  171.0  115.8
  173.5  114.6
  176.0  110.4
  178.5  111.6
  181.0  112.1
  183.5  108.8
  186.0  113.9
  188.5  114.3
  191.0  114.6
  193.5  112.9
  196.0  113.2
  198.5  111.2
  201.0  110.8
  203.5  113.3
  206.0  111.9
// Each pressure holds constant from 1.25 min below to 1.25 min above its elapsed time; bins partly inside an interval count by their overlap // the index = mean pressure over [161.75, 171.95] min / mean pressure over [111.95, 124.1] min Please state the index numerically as 1.6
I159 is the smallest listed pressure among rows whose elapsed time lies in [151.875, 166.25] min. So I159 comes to 109.7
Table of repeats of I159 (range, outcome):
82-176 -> 60.03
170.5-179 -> 110.4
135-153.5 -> 91.92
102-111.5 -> 86.36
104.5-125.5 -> 61.4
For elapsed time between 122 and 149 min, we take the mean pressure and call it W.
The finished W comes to 87.2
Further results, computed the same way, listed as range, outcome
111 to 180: 95.7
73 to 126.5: 97.2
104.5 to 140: 78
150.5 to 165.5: 111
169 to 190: 113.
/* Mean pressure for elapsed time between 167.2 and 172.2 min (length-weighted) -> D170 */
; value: 114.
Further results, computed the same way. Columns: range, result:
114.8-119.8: 68.1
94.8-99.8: 112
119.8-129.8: 61.1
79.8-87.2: 113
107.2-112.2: 92.1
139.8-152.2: 110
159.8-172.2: 112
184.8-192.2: 114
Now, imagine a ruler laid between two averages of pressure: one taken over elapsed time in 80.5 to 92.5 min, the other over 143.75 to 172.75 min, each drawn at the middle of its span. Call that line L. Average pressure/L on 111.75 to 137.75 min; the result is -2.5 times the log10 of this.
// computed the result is 0.490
